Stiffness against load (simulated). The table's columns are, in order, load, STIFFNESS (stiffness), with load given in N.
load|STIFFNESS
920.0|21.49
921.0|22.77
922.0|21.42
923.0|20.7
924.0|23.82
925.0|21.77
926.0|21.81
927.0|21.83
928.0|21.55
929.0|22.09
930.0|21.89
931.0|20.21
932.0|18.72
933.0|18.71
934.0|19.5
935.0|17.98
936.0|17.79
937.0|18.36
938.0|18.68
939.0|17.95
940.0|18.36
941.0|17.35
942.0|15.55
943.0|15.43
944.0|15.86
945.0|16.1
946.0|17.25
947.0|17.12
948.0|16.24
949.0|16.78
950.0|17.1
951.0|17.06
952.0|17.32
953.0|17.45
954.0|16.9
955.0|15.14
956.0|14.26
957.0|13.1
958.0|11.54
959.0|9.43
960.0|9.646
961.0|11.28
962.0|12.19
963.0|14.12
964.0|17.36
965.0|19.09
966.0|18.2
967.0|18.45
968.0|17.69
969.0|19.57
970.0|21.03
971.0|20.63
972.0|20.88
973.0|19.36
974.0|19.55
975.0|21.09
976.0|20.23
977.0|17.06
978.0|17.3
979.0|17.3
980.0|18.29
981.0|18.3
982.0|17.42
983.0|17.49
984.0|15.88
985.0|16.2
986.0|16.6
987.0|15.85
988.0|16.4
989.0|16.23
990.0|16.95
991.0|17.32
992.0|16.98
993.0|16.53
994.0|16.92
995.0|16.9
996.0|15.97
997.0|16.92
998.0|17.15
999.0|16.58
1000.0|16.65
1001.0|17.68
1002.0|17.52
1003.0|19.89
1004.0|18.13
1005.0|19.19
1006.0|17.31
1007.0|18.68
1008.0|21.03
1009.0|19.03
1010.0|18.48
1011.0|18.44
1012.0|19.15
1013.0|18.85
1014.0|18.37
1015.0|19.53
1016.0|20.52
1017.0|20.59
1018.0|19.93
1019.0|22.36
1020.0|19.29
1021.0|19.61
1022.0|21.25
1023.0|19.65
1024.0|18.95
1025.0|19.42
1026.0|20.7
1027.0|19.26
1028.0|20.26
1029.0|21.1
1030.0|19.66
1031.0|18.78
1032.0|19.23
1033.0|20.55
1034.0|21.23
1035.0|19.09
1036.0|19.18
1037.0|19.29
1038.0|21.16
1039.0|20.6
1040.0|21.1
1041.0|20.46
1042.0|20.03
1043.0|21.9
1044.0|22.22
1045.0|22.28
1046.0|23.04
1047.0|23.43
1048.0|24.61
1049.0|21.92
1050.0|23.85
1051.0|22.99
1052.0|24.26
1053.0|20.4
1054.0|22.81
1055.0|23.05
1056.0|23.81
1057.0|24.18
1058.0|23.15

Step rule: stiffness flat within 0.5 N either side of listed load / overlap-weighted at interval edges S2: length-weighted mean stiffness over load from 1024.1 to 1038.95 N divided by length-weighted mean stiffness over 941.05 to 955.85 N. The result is 1.21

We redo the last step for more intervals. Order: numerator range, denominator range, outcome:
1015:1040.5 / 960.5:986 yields 1.13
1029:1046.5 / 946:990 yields 1.23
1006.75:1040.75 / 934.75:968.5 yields 1.24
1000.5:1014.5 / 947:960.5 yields 1.26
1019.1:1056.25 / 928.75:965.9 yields 1.28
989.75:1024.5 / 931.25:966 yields 1.15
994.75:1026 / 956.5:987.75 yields 1.12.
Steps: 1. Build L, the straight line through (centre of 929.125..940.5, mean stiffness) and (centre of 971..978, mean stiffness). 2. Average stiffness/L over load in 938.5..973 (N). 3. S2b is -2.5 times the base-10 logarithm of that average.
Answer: 0.18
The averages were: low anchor 19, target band 16.3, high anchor 19.6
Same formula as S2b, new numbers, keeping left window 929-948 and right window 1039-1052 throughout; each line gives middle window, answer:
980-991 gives 0.18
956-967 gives 0.34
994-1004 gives 0.18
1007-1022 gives 0.07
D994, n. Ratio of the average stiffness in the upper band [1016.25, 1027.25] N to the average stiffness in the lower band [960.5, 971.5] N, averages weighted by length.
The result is 1.17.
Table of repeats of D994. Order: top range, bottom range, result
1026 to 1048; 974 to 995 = 1.20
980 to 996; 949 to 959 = 1.10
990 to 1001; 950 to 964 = 1.20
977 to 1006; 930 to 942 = 0.93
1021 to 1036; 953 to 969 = 1.34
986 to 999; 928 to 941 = 0.87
